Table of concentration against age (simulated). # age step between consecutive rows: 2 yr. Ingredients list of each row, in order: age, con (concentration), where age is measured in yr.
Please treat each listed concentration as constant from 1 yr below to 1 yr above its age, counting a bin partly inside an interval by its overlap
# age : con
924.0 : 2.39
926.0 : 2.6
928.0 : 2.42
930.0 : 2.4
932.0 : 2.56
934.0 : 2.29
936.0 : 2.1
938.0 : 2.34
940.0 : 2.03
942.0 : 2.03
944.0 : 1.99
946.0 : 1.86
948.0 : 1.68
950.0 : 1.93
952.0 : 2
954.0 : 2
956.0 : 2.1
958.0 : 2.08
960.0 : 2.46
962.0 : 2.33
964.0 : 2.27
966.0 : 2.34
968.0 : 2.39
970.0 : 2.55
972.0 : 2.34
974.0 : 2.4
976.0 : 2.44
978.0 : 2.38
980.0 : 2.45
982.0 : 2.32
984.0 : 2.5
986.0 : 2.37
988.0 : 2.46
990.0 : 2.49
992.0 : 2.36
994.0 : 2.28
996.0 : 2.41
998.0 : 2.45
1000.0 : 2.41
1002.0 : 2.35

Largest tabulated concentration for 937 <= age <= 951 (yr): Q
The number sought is 2.34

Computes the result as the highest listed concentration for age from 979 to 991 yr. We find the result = 2.5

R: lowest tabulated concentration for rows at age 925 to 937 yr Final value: 2.1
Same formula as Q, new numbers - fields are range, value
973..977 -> 2.44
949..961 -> 2.46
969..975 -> 2.55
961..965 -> 2.33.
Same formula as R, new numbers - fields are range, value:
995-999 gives 2.41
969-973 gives 2.34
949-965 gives 1.93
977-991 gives 2.32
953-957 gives 2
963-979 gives 2.27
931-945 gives 1.99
